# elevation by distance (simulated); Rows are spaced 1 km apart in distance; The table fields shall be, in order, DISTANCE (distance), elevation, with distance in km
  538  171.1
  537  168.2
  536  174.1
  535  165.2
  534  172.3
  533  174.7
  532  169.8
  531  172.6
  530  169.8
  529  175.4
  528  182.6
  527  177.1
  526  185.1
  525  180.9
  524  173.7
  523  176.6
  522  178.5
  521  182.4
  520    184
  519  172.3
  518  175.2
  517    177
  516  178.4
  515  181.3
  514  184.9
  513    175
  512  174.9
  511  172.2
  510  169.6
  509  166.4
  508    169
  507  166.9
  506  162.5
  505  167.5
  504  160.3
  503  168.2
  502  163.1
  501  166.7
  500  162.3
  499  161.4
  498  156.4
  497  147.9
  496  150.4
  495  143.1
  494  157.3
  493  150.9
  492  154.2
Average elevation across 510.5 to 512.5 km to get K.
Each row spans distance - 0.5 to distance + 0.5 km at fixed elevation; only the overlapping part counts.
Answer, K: 174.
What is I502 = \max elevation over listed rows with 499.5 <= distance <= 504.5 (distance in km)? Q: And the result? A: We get 168.2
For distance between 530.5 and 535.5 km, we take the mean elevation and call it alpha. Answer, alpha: 171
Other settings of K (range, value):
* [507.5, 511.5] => 169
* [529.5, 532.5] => 171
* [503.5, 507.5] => 164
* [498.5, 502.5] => 163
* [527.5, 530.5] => 176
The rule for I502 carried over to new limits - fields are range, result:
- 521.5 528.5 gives 185.1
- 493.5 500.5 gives 162.3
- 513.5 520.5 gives 184.9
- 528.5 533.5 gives 175.4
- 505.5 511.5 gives 172.2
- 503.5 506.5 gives 167.5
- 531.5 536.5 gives 174.7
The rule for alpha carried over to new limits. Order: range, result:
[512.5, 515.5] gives 180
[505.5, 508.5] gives 166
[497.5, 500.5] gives 160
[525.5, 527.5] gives 181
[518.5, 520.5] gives 178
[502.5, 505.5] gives 165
